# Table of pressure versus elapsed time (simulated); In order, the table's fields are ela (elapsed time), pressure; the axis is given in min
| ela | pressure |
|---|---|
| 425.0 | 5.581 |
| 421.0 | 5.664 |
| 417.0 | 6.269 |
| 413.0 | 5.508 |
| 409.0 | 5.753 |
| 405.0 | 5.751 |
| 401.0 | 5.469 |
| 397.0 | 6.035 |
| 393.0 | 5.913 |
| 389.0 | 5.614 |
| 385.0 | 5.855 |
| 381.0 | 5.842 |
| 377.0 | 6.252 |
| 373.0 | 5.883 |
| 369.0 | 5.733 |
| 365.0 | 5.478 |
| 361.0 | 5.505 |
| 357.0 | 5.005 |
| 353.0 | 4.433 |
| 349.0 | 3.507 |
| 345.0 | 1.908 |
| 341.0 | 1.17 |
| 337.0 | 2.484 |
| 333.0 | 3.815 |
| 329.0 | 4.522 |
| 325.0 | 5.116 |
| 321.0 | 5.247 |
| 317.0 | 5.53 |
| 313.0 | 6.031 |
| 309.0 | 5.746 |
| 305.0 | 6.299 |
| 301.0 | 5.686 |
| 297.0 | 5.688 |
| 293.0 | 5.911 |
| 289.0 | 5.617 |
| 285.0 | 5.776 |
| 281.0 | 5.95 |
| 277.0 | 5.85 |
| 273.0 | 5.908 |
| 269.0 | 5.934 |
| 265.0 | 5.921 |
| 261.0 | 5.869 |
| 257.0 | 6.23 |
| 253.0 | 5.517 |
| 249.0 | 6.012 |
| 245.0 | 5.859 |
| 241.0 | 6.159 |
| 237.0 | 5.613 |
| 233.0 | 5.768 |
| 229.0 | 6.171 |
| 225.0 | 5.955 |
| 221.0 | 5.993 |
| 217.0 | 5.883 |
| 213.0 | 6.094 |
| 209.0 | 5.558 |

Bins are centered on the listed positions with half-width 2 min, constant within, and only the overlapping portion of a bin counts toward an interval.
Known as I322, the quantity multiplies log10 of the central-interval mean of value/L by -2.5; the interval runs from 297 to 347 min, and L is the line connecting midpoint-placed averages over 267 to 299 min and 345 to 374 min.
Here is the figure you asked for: 0.19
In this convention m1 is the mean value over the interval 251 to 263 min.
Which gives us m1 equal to 5.87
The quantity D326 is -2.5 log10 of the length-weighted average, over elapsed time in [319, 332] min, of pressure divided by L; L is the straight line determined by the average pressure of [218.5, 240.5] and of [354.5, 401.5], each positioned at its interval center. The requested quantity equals 0.19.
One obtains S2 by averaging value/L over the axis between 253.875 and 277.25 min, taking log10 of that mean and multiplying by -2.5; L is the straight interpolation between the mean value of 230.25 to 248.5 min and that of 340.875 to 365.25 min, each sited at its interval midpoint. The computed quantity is -0.097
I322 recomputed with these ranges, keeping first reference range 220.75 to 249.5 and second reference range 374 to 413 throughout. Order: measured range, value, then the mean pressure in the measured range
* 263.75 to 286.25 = 0.00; 5.89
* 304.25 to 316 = -0.01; 5.95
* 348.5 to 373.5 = 0.14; 5.12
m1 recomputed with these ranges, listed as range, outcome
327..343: 3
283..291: 5.7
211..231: 6.02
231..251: 5.88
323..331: 4.82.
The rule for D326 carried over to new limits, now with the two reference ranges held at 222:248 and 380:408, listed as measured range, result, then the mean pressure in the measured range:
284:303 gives 0.026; 5.73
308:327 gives 0.063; 5.52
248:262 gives 0.001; 5.9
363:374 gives 0.023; 5.68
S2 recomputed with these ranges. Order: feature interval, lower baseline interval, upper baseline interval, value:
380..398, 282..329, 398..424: -0.02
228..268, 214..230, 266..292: 0.00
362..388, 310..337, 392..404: -0.06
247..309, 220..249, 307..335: -0.07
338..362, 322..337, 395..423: 0.33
